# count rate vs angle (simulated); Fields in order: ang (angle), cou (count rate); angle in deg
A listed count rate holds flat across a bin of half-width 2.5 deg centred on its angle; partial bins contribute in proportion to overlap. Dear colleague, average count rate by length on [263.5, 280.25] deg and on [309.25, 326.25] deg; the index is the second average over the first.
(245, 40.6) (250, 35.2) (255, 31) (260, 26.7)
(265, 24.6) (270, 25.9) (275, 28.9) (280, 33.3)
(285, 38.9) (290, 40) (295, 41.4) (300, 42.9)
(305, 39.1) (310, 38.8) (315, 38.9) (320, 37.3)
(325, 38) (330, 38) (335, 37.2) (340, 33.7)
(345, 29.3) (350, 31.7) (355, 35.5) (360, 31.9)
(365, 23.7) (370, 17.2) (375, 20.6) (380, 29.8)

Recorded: 1.38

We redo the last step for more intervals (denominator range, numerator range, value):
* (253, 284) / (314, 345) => 1.26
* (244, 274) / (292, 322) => 1.32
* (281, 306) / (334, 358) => 0.83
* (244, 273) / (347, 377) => 0.89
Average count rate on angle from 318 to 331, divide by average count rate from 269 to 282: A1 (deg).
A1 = 1.27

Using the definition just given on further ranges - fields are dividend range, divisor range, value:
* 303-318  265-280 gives 1.39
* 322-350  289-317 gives 0.87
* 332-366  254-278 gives 1.18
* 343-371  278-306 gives 0.73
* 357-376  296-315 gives 0.59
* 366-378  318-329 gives 0.53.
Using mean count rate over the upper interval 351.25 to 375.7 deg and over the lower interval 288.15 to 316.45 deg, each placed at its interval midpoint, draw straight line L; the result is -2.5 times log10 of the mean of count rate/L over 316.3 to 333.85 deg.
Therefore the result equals -0.08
